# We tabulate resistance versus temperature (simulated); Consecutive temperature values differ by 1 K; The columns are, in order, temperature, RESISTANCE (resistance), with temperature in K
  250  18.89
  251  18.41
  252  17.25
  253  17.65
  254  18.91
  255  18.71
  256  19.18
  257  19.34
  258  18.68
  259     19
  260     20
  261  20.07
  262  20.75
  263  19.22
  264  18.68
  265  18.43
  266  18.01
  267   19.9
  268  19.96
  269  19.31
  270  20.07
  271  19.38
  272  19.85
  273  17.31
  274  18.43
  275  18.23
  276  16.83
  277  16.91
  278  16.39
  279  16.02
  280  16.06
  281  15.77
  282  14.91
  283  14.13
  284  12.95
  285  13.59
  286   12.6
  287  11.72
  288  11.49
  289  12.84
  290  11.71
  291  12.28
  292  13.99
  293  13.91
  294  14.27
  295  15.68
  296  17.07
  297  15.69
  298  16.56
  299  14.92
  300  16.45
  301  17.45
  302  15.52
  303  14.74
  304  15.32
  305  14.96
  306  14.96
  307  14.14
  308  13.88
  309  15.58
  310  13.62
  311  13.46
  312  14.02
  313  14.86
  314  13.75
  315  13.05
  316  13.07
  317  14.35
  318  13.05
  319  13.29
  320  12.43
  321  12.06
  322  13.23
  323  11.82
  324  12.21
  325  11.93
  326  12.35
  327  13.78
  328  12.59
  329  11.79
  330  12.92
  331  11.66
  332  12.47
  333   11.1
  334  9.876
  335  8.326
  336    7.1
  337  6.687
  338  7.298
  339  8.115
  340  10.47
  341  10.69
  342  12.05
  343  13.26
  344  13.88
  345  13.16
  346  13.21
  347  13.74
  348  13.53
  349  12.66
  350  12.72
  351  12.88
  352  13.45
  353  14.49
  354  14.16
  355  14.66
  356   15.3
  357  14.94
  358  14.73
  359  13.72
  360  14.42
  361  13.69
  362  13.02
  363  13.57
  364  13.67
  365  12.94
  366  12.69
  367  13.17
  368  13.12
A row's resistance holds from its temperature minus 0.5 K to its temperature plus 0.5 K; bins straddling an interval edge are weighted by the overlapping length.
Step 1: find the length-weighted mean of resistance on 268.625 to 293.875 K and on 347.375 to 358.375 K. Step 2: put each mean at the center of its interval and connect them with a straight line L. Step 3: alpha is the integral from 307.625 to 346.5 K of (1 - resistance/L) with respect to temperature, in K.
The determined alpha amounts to 6.4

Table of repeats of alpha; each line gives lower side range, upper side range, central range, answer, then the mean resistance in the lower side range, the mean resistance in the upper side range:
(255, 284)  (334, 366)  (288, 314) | 2.06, 18.2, 12.4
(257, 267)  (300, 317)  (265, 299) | 2.74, 19.2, 14.6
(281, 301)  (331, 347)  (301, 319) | -2.16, 14.2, 10.6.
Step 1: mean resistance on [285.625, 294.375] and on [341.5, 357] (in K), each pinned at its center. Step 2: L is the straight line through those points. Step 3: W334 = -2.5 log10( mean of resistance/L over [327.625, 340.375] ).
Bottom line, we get 0.31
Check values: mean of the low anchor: 12.7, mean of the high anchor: 13.6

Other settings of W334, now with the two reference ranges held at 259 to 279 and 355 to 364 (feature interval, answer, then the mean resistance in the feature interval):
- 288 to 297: 0.251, 13.9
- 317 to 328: 0.255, 12.7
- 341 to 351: 0.145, 13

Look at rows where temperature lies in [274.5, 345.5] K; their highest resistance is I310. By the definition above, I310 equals 18.23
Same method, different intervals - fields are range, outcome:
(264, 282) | 20.07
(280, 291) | 16.06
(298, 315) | 17.45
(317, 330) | 14.35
